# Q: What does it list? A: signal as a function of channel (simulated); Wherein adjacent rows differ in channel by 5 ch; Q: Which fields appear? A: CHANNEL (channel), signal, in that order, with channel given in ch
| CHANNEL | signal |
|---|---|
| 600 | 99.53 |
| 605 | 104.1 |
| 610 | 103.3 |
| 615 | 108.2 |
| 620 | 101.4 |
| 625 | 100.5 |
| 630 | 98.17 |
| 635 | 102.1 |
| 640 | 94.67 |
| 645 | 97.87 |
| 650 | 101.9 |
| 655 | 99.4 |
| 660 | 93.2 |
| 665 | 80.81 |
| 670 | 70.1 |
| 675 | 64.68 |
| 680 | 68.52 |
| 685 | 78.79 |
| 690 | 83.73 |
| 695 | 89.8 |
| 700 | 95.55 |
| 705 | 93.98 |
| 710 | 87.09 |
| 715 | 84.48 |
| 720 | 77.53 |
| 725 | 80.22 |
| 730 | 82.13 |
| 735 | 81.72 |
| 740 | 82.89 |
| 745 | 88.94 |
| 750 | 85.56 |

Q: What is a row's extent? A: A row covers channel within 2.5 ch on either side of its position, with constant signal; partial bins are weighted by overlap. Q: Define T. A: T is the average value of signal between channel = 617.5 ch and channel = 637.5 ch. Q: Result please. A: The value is 101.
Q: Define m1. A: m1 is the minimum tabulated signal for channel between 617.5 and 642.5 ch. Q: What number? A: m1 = 94.67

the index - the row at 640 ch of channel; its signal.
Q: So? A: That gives 94.67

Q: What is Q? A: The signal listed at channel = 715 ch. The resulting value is 84.48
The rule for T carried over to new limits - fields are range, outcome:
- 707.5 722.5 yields 83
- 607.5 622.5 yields 104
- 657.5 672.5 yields 81.4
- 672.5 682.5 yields 66.6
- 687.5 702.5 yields 89.7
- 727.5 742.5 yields 82.2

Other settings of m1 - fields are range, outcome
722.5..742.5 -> 80.22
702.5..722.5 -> 77.53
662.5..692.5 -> 64.68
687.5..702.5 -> 83.73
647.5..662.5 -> 93.2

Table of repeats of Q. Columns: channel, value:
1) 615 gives 108.2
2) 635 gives 102.1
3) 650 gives 101.9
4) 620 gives 101.4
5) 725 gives 80.22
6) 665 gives 80.81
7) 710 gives 87.09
